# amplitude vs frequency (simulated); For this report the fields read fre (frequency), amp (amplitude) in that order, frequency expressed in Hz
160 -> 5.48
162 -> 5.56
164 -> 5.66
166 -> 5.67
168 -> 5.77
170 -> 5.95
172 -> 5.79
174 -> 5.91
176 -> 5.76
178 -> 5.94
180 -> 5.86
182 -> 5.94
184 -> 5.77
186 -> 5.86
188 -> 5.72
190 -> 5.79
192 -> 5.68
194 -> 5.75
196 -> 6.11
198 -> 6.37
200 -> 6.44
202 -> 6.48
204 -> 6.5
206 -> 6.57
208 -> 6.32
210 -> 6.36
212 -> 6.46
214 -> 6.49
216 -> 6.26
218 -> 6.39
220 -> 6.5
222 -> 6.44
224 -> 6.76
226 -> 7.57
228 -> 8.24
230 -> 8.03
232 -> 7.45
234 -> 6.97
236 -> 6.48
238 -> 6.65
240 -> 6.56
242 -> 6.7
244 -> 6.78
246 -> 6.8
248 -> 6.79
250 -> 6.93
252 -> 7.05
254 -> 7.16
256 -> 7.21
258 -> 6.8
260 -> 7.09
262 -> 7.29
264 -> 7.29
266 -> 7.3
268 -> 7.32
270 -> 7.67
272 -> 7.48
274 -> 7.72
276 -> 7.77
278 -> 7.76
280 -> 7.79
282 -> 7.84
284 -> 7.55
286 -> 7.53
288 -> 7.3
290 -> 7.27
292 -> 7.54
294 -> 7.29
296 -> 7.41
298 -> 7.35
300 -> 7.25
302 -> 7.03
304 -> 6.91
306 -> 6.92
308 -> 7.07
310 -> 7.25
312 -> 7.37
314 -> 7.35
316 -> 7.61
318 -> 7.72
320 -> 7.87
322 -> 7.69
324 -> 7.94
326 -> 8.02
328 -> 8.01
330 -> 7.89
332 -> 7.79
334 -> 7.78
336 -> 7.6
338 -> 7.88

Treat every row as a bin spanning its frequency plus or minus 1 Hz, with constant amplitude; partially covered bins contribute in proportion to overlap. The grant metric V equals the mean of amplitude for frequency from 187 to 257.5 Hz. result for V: 6.65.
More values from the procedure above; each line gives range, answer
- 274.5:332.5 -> 7.52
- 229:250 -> 6.92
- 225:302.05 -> 7.29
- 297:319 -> 7.26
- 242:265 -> 7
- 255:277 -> 7.36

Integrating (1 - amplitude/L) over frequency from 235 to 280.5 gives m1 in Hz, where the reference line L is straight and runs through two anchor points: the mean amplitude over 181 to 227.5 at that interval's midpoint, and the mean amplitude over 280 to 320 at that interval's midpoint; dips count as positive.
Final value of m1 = -1.55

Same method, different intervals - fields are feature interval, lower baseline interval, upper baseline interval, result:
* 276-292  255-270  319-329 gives -0.3 Hz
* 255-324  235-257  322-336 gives -0.4 Hz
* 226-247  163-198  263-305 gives -1.2 Hz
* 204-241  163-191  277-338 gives -2.2 Hz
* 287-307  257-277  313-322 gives 0.8 Hz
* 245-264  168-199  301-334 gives -0.8 Hz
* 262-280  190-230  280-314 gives -1.2 Hz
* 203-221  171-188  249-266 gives -0.2 Hz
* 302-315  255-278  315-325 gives 0.9 Hz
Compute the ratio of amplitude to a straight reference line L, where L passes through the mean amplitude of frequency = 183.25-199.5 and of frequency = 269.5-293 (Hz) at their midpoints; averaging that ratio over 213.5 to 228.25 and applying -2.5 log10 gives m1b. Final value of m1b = -0.05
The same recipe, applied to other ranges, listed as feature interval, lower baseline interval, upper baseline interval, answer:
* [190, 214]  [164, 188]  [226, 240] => 0.04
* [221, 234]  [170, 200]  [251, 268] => -0.12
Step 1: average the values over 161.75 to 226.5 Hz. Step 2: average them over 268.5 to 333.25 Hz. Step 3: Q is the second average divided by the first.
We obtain 1.23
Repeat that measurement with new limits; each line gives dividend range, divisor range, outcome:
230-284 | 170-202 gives 1.21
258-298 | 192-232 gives 1.13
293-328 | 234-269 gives 1.07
